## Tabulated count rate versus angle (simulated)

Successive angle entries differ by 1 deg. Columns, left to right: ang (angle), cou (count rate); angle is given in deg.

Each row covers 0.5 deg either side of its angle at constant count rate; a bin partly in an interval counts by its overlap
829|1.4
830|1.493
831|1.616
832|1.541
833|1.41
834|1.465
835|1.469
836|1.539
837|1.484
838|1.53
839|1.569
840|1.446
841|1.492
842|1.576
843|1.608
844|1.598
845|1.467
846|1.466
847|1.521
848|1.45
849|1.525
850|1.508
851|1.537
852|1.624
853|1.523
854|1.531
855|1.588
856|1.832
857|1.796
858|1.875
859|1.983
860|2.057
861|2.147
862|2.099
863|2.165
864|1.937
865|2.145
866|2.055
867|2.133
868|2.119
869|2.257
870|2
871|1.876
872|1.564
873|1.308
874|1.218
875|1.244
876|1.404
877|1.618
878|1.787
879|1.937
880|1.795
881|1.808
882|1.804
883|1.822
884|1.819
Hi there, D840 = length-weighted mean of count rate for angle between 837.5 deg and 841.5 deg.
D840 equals 1.51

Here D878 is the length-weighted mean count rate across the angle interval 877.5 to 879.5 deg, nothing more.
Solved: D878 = 1.86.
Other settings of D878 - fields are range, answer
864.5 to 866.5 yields 2.1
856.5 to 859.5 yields 1.88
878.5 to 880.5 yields 1.87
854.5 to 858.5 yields 1.77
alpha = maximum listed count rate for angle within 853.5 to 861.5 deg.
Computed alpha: 2.147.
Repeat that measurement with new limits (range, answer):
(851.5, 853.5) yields 1.624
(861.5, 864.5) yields 2.165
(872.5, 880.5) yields 1.937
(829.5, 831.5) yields 1.616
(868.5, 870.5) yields 2.257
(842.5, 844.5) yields 1.608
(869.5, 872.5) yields 2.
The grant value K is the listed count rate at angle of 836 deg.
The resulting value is 1.539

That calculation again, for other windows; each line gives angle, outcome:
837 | 1.484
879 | 1.937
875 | 1.244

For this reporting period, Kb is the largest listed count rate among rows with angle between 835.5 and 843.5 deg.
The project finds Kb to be 1.608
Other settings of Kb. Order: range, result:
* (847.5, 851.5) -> 1.537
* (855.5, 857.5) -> 1.832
